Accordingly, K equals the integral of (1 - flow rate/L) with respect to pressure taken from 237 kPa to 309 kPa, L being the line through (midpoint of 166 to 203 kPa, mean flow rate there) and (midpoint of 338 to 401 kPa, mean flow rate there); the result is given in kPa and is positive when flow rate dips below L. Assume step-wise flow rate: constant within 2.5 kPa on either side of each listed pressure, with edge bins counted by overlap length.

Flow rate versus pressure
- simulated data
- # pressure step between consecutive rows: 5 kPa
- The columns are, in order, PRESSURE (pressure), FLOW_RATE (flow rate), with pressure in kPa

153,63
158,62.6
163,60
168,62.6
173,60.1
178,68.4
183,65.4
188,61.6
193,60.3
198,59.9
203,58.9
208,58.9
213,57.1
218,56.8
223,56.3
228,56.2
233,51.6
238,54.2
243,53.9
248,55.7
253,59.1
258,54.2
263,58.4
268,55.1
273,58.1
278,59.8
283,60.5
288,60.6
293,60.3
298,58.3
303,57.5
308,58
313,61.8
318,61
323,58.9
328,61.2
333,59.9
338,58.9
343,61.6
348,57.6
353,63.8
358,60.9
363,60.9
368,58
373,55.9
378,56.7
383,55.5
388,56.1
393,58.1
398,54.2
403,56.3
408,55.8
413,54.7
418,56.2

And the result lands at 3.3 kPa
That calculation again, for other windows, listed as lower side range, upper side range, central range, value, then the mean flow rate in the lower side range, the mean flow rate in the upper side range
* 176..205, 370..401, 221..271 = 4.21 kPa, 62.4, 56.1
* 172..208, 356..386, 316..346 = -0.71 kPa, 61.9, 57.9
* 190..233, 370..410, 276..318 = -2.02 kPa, 57.7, 56.1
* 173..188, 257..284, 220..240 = 2.07 kPa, 64.9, 57.7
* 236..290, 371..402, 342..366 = -1.90 kPa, 57.2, 56.1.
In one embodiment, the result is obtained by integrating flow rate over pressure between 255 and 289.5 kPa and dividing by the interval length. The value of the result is 58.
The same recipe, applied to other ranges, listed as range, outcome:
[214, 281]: 56.2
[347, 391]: 58.4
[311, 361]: 60.6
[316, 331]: 60.3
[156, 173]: 61.5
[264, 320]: 59.1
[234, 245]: 53.7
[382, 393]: 56.4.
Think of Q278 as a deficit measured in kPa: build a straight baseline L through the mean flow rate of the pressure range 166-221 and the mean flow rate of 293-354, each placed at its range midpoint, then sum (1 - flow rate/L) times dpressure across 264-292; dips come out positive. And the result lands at 0.6 kPa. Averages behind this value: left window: 60.9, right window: 59.8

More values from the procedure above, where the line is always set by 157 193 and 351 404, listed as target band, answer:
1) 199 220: 1.3 kPa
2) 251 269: 1.2 kPa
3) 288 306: 0.3 kPa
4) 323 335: -0.2 kPa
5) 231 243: 1.6 kPa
